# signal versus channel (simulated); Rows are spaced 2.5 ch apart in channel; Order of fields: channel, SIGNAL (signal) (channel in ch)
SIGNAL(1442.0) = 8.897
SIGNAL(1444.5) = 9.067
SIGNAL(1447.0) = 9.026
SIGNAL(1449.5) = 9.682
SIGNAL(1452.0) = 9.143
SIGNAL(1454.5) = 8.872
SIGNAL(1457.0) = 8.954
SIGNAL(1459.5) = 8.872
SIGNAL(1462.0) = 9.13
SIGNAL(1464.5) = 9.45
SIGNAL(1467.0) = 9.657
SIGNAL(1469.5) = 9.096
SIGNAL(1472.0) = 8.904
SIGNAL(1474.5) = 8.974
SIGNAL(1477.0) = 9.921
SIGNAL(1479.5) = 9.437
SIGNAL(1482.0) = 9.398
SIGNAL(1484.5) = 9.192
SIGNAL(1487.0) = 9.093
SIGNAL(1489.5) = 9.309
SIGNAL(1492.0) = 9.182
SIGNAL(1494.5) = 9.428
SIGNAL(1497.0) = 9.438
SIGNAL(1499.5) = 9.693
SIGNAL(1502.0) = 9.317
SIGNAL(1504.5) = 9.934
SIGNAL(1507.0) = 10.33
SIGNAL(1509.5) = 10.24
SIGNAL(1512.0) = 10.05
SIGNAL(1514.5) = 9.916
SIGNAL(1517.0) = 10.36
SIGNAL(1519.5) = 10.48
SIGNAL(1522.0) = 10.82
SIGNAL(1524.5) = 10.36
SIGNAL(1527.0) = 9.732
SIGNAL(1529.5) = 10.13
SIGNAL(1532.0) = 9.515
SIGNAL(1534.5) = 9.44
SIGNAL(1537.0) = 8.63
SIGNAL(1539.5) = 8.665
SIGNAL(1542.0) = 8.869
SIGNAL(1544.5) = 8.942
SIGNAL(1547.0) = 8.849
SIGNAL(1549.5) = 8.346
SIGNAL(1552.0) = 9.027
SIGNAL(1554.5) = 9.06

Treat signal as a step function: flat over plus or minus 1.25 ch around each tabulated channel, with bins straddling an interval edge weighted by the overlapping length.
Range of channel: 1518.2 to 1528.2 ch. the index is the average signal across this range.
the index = 10.4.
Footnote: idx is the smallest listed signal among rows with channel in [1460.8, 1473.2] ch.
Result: 8.904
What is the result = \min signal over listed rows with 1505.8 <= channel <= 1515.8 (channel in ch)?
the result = 9.916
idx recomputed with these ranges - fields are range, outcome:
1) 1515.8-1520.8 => 10.36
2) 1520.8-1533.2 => 9.515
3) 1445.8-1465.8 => 8.872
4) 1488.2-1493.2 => 9.182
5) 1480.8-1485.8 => 9.192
